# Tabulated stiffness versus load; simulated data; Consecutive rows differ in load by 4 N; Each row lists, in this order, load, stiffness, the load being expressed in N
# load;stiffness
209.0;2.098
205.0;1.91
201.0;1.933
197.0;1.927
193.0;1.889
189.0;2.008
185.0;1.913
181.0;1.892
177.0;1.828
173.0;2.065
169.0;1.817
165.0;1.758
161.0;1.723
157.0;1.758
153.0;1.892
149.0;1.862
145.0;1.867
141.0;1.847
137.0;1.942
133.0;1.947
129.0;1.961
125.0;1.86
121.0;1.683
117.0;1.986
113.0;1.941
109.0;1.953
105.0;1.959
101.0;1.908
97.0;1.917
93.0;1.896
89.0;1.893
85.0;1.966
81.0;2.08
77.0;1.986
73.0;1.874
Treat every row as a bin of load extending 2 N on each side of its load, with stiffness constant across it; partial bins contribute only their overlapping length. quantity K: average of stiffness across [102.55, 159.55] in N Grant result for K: 1.89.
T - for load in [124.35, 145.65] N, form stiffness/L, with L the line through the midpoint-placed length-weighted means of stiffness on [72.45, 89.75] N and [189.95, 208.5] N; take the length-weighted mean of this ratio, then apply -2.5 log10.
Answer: 0.03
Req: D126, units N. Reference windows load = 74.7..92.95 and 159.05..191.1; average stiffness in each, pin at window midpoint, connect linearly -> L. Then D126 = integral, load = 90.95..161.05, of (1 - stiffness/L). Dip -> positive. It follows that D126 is 1.4 N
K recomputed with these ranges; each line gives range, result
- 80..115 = 1.94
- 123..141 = 1.92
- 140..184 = 1.85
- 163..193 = 1.9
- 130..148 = 1.9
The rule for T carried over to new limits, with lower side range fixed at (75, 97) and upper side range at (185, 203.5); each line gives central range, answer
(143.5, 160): 0.06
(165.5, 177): 0.02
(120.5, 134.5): 0.04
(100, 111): 0.01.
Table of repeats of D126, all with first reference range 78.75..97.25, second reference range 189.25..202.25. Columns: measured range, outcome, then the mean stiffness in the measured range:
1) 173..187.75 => 0.17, 1.91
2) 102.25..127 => 0.64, 1.9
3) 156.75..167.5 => 1.05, 1.75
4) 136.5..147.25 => 0.35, 1.88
